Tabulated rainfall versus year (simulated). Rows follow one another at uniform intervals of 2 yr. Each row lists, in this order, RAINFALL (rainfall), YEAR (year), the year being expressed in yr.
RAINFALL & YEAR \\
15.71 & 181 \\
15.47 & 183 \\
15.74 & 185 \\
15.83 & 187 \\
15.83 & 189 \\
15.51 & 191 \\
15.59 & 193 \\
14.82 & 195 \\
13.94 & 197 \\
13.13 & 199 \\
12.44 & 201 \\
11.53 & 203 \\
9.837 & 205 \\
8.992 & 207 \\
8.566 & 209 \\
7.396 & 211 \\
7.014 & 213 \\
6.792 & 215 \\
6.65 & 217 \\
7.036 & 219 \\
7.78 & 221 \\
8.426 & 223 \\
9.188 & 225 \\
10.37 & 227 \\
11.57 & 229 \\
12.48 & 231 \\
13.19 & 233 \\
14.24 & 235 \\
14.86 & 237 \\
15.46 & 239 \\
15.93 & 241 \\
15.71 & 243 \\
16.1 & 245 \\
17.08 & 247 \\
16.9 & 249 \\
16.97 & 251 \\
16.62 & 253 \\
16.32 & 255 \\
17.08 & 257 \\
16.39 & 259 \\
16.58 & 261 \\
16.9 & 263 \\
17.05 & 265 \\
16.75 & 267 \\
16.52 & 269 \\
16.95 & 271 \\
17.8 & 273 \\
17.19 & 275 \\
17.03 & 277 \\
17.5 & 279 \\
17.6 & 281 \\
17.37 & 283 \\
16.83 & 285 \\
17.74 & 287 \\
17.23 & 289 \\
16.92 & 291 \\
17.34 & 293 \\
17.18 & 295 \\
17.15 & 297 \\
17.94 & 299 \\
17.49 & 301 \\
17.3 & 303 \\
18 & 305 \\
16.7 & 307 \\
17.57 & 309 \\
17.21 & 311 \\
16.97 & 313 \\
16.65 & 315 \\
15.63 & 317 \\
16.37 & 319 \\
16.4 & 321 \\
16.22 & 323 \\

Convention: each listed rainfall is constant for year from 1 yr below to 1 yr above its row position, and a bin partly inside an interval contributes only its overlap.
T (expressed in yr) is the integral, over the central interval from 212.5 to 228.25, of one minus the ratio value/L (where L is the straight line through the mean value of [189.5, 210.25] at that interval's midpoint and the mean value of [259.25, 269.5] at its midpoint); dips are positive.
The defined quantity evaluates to 6.7 yr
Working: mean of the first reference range 12.5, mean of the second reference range 16.7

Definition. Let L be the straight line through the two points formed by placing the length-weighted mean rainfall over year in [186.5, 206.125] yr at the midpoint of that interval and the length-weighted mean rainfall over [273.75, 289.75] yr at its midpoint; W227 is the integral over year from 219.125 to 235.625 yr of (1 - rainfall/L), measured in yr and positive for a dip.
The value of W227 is 4.9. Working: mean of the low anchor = 13.8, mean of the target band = 10.6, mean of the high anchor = 17.3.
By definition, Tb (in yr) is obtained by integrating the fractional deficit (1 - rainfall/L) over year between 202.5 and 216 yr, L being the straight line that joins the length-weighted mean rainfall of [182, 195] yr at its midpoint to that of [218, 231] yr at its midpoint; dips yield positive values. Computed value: 4.01 yr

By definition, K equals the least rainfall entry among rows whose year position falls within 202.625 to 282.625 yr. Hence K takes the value 6.65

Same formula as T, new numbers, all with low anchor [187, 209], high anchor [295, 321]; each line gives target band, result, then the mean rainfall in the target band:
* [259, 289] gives -2.4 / 17.1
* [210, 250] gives 7.4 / 11.7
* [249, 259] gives -1.1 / 16.7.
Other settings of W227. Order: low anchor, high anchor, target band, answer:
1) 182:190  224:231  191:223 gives 7.6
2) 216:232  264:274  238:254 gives -4.1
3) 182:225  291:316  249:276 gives -3.7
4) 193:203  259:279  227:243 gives 1.6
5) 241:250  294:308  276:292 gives -0.2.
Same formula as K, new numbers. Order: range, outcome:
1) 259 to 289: 16.39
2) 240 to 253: 15.71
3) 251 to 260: 16.32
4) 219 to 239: 7.036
